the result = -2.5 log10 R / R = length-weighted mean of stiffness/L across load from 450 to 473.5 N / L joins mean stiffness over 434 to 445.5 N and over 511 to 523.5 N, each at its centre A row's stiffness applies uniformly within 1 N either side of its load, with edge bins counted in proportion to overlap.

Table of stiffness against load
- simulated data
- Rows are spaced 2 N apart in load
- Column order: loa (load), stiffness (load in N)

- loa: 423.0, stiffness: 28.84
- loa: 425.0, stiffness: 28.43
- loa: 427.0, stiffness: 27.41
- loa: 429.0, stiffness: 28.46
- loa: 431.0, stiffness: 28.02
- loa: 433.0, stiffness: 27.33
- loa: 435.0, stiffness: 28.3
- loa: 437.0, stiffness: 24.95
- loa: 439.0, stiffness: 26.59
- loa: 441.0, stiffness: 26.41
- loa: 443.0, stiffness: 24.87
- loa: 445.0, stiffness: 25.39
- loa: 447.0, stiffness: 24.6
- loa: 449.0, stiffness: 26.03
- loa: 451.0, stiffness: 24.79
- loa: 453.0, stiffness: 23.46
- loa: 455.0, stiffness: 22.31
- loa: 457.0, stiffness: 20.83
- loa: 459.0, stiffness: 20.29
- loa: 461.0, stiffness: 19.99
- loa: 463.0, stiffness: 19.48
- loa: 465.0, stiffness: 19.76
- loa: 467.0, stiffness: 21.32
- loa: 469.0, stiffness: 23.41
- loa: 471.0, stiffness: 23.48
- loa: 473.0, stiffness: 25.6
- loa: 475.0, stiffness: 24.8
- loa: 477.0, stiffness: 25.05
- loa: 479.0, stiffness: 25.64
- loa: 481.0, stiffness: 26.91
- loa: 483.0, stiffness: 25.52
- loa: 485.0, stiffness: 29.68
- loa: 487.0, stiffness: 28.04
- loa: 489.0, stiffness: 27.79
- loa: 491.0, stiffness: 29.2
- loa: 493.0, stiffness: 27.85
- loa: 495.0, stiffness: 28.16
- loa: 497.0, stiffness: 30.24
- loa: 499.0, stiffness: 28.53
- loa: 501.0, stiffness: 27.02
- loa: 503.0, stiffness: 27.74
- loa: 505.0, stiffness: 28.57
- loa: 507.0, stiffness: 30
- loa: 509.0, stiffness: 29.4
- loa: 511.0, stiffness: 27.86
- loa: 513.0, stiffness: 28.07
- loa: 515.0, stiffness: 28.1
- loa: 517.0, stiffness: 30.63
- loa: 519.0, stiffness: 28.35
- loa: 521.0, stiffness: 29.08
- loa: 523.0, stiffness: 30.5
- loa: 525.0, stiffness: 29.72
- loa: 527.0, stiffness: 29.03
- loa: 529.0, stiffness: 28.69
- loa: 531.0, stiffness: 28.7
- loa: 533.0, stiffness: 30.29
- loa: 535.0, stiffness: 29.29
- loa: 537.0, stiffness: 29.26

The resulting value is 0.220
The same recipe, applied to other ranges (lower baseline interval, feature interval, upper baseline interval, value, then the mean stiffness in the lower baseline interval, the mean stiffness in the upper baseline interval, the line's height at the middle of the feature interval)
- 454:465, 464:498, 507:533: -0.105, 20.5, 29.1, 23.6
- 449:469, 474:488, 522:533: -0.100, 21.7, 29.4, 24.2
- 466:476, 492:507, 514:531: -0.065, 23.7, 29.2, 26.8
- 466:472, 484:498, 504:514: -0.106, 22.7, 28.8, 26.1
